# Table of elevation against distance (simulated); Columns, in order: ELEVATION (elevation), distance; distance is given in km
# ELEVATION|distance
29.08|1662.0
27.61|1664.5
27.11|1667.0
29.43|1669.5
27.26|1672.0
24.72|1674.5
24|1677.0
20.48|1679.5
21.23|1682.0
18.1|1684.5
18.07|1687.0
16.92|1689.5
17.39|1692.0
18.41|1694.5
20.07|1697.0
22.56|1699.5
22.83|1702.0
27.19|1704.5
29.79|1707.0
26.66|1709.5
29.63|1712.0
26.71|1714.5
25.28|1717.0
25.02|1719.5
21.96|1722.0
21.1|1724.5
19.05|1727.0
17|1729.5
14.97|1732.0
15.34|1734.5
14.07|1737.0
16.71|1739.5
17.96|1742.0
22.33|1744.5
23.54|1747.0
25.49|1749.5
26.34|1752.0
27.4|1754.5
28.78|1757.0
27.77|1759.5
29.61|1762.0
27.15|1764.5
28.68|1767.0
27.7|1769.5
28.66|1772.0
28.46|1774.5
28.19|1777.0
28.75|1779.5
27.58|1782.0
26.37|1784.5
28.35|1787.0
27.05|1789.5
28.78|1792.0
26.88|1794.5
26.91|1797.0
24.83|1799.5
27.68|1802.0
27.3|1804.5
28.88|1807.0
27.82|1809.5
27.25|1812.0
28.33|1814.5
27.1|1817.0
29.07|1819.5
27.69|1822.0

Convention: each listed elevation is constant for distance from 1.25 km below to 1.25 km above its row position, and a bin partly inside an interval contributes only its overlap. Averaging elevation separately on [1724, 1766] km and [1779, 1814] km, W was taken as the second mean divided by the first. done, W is 1.2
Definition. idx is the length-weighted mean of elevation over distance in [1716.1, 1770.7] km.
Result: 22.9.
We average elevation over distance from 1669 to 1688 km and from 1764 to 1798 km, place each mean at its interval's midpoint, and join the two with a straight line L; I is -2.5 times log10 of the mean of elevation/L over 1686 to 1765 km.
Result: 0.115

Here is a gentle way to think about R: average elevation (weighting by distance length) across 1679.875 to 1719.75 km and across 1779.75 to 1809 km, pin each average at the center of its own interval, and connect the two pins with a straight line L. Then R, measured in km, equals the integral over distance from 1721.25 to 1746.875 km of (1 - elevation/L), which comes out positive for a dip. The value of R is 6.5 km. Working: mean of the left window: 22.8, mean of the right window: 27.4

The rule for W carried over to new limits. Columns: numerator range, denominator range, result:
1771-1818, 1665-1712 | 1.19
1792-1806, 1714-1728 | 1.17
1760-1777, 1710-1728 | 1.17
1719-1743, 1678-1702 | 0.93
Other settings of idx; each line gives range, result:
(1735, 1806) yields 25.9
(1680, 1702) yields 19.4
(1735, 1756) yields 21.6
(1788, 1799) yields 27.3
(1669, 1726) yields 23.2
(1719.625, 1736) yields 18.6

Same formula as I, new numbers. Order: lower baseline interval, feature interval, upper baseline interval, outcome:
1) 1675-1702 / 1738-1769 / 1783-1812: -0.03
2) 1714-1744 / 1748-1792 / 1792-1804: -0.17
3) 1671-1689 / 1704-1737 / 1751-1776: 0.09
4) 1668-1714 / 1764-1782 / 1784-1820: -0.07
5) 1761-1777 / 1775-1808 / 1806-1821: 0.03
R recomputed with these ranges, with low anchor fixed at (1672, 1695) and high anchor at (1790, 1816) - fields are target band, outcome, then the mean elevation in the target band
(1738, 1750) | 1.6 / 20.8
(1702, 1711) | -2.3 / 27.2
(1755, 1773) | -2.3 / 28.3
